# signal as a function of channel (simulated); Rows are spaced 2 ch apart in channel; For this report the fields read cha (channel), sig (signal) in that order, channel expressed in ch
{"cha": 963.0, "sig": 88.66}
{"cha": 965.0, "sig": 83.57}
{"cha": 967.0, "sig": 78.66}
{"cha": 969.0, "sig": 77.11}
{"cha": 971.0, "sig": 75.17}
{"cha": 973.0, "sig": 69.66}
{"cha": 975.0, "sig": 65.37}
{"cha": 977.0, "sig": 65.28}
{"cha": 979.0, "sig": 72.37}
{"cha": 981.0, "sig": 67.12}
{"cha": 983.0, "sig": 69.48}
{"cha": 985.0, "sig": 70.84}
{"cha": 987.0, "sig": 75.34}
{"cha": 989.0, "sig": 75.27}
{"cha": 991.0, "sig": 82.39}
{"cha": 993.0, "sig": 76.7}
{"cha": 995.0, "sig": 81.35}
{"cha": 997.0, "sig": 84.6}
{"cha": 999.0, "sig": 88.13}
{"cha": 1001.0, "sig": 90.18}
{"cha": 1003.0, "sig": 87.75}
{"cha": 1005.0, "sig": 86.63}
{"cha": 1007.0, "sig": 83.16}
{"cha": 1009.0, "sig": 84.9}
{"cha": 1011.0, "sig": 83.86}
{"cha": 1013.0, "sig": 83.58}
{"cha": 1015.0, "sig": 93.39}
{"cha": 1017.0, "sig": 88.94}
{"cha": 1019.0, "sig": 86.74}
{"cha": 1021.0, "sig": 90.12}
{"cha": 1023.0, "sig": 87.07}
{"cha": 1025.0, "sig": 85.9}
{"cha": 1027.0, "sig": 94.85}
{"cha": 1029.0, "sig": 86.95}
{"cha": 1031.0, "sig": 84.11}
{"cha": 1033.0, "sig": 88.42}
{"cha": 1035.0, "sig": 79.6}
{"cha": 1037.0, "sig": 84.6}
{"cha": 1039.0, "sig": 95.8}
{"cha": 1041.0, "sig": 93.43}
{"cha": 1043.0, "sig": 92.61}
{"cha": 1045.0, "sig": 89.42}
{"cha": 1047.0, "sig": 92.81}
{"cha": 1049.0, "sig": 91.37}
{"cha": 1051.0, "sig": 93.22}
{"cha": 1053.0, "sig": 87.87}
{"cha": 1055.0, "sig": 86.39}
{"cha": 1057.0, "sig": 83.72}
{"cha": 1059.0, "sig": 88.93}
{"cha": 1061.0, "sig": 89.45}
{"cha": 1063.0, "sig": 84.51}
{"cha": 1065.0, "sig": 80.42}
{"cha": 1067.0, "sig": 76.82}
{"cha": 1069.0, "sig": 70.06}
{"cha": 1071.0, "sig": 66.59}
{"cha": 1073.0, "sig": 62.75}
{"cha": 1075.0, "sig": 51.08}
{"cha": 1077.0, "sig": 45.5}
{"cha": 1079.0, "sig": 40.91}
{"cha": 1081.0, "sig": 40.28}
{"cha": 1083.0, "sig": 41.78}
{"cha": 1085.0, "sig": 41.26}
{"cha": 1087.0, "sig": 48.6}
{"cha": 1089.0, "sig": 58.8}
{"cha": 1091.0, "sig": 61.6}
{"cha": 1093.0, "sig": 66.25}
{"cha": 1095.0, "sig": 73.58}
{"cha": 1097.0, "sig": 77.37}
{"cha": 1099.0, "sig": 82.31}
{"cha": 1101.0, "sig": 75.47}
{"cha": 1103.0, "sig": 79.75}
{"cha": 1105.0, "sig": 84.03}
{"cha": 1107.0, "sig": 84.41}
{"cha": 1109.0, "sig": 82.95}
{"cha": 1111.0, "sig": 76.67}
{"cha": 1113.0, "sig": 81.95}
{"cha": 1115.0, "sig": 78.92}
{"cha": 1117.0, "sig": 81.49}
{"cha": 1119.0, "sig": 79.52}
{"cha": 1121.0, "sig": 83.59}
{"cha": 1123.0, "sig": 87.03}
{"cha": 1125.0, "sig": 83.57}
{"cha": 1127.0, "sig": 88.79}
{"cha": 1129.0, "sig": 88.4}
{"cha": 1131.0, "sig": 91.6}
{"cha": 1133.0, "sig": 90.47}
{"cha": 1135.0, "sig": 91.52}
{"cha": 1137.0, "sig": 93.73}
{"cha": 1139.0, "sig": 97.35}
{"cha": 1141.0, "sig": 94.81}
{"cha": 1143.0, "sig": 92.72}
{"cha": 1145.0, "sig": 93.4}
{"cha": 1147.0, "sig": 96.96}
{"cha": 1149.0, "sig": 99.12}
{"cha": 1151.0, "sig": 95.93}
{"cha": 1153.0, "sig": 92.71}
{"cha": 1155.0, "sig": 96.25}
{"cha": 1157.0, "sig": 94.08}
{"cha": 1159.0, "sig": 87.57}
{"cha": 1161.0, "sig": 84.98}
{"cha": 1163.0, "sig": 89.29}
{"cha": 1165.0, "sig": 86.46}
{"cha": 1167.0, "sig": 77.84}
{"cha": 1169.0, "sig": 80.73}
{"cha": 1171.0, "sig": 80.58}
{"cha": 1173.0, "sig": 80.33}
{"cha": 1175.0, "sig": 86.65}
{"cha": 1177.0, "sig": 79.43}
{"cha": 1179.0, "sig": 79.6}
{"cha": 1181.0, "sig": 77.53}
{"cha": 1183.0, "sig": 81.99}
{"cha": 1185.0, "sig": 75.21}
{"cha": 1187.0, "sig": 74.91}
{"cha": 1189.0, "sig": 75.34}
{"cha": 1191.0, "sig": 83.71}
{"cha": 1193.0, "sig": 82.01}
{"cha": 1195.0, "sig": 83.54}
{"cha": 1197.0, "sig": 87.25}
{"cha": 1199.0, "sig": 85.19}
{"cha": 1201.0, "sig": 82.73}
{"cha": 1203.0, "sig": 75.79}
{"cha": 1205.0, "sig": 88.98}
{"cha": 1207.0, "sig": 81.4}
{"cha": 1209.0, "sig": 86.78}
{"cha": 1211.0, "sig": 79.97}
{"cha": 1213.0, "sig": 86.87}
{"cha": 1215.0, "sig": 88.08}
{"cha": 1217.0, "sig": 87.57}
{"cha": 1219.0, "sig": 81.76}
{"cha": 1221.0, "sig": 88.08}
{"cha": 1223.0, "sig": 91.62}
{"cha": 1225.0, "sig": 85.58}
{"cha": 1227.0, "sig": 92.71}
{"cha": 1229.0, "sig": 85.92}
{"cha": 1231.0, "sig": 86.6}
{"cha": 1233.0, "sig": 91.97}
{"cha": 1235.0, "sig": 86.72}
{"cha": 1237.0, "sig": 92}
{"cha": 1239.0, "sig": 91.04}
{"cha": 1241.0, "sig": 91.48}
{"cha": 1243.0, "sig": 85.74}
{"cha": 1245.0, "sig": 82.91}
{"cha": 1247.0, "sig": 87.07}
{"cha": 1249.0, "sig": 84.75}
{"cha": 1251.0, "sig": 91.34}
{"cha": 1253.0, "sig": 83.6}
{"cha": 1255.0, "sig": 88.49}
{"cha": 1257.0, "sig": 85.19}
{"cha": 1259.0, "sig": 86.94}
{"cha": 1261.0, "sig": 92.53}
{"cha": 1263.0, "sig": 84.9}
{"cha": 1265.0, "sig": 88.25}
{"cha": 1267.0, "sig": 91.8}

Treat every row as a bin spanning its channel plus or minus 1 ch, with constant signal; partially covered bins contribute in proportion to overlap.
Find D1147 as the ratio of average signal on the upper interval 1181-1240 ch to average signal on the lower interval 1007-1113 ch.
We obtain 1.1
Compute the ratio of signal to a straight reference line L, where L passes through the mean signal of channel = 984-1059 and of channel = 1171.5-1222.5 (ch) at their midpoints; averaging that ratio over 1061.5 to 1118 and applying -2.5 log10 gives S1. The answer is 0.24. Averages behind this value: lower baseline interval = 86.3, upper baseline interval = 82.5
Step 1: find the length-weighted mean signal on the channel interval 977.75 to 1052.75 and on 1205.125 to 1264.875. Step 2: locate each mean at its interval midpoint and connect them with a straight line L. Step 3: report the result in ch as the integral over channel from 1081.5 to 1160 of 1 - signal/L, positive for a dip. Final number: 4.0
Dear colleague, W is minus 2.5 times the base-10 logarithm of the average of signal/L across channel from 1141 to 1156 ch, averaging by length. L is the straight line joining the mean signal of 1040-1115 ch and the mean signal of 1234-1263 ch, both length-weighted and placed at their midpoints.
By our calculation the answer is -0.20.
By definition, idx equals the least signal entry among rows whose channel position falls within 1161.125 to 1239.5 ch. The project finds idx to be 74.91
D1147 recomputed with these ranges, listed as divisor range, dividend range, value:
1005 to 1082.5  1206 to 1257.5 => 1.07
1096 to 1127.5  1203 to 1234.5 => 1.06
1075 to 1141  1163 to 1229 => 1.12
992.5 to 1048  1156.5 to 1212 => 0.94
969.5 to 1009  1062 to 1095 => 0.76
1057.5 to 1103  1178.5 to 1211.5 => 1.25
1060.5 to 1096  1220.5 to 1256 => 1.45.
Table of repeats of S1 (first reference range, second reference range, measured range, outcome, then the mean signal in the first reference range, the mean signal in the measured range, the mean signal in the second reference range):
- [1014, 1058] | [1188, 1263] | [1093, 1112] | 0.12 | 89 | 78.9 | 86.2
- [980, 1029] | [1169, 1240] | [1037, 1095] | 0.15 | 83.3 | 72.5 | 84.1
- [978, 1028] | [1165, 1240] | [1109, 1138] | -0.02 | 82.8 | 85.4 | 83.9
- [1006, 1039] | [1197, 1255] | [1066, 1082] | 0.46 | 86.9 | 56.7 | 86.6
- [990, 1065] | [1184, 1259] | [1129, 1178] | -0.05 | 87.3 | 89.7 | 85.4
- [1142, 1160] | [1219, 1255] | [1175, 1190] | 0.18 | 94.3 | 78.3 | 88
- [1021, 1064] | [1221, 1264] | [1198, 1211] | 0.06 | 88.7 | 83.2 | 88.1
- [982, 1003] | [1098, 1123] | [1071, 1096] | 0.45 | 79.8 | 53.3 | 81.2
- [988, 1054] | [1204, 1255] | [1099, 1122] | 0.08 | 87.1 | 80.9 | 87.2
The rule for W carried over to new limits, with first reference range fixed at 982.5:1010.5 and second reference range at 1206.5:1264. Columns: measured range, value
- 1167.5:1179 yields 0.06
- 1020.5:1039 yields -0.06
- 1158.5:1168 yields 0.01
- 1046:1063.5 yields -0.08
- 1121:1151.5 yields -0.09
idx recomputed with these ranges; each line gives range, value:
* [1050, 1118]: 40.28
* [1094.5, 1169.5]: 73.58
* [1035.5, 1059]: 83.72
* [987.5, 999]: 75.27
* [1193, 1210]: 75.79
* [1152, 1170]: 77.84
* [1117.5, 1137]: 79.52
